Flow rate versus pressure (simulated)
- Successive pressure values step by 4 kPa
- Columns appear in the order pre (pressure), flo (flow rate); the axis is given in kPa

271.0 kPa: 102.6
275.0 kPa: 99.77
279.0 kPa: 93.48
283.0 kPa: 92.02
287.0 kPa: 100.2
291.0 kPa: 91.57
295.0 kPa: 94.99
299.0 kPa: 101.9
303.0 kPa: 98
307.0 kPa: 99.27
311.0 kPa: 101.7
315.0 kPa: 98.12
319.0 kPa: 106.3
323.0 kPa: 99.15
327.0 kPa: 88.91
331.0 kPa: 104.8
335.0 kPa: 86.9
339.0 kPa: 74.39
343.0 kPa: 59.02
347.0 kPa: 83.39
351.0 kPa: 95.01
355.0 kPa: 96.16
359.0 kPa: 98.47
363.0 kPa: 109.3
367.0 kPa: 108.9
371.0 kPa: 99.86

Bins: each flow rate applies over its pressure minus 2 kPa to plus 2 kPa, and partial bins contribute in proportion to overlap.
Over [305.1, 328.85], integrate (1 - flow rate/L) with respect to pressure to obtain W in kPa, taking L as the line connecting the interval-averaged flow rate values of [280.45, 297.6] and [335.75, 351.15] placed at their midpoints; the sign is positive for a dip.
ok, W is -3.7 kPa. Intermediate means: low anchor 94.9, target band 99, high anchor 76.6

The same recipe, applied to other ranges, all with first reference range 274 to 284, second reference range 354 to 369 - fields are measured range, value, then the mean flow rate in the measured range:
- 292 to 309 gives -0.2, 98.1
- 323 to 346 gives 3.8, 84.3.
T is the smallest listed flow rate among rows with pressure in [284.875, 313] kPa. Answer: 91.57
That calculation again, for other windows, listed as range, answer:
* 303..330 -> 88.91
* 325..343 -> 59.02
